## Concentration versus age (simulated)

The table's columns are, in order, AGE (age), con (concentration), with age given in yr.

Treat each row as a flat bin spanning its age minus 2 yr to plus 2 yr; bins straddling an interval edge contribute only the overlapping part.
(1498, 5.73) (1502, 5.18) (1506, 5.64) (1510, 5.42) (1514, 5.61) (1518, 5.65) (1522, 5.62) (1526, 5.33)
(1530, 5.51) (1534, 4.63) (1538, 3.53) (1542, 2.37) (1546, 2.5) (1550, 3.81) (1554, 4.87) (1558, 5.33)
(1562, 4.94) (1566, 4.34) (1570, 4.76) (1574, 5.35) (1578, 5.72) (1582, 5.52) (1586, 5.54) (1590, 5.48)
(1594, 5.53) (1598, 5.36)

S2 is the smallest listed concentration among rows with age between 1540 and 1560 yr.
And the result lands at 2.37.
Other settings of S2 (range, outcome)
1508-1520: 5.42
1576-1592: 5.48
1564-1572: 4.34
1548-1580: 3.81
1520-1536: 4.63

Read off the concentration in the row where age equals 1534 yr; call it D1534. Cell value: 4.63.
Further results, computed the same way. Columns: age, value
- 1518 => 5.65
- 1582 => 5.52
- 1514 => 5.61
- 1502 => 5.18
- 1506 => 5.64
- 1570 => 4.76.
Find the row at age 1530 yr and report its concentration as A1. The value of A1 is 5.51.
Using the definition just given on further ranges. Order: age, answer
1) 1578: 5.72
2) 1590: 5.48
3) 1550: 3.81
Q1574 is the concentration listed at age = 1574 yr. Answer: 5.35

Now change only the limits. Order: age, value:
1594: 5.53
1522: 5.62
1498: 5.73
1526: 5.33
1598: 5.36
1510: 5.42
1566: 4.34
